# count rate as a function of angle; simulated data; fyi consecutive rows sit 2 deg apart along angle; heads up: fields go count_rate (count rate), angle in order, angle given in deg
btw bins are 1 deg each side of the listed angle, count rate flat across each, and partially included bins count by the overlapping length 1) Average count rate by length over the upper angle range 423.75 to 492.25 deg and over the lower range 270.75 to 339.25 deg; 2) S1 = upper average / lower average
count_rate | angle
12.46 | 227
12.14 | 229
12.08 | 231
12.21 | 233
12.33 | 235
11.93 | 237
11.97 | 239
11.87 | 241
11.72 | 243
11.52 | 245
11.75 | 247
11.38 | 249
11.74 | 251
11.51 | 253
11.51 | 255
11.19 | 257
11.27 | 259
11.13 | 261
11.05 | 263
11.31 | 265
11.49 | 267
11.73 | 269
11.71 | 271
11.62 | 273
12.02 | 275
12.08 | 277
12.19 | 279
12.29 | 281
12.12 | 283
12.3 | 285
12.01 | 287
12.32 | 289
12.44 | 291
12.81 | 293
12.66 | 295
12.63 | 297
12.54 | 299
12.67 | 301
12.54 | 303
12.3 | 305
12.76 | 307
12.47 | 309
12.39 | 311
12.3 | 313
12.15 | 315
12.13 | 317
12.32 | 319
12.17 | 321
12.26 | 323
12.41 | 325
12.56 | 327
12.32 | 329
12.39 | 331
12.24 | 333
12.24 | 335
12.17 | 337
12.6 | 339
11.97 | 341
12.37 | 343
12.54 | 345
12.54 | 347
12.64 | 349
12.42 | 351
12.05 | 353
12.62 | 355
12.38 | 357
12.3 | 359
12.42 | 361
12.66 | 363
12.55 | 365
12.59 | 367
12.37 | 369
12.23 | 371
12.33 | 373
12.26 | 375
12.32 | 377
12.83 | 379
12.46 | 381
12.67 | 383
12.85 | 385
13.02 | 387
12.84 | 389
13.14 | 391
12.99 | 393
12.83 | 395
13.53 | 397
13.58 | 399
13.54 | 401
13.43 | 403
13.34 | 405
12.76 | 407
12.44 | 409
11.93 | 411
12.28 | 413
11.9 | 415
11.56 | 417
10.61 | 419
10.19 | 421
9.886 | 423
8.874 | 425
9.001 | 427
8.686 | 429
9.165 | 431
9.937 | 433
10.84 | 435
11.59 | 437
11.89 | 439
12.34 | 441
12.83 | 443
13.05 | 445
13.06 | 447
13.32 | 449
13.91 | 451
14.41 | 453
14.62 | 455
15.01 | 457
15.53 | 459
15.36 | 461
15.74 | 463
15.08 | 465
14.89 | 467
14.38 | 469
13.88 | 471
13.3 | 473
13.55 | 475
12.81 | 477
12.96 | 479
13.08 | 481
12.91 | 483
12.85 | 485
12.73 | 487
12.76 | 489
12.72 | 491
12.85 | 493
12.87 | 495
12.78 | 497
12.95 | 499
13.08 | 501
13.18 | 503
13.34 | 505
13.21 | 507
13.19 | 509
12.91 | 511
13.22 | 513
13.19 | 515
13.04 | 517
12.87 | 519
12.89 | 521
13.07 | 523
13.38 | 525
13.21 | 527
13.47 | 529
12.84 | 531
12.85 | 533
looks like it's 1.04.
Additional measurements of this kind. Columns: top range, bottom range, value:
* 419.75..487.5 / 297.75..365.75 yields 1.02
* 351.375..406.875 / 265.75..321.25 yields 1.04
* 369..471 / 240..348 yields 1.04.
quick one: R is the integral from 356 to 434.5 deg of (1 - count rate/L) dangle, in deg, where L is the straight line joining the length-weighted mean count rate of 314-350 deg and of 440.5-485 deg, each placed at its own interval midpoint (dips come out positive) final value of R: 6.4 deg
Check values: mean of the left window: 12.3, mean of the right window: 13.9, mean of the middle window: 12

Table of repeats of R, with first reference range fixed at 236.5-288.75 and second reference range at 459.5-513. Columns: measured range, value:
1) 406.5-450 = 5.8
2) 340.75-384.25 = 0.2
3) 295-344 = -0.9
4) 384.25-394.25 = -0.2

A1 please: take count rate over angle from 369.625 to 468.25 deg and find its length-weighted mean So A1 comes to 12.6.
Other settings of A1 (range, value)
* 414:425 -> 10.7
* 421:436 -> 9.53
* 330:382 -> 12.4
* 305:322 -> 12.3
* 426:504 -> 13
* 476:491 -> 12.9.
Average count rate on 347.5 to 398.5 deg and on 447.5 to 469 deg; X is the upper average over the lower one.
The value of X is 1.2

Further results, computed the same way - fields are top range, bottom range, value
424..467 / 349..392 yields 1.01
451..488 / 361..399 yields 1.11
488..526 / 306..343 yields 1.06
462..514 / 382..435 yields 1.13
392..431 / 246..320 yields 0.97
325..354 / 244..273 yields 1.08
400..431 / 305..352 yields 0.91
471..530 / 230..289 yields 1.11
